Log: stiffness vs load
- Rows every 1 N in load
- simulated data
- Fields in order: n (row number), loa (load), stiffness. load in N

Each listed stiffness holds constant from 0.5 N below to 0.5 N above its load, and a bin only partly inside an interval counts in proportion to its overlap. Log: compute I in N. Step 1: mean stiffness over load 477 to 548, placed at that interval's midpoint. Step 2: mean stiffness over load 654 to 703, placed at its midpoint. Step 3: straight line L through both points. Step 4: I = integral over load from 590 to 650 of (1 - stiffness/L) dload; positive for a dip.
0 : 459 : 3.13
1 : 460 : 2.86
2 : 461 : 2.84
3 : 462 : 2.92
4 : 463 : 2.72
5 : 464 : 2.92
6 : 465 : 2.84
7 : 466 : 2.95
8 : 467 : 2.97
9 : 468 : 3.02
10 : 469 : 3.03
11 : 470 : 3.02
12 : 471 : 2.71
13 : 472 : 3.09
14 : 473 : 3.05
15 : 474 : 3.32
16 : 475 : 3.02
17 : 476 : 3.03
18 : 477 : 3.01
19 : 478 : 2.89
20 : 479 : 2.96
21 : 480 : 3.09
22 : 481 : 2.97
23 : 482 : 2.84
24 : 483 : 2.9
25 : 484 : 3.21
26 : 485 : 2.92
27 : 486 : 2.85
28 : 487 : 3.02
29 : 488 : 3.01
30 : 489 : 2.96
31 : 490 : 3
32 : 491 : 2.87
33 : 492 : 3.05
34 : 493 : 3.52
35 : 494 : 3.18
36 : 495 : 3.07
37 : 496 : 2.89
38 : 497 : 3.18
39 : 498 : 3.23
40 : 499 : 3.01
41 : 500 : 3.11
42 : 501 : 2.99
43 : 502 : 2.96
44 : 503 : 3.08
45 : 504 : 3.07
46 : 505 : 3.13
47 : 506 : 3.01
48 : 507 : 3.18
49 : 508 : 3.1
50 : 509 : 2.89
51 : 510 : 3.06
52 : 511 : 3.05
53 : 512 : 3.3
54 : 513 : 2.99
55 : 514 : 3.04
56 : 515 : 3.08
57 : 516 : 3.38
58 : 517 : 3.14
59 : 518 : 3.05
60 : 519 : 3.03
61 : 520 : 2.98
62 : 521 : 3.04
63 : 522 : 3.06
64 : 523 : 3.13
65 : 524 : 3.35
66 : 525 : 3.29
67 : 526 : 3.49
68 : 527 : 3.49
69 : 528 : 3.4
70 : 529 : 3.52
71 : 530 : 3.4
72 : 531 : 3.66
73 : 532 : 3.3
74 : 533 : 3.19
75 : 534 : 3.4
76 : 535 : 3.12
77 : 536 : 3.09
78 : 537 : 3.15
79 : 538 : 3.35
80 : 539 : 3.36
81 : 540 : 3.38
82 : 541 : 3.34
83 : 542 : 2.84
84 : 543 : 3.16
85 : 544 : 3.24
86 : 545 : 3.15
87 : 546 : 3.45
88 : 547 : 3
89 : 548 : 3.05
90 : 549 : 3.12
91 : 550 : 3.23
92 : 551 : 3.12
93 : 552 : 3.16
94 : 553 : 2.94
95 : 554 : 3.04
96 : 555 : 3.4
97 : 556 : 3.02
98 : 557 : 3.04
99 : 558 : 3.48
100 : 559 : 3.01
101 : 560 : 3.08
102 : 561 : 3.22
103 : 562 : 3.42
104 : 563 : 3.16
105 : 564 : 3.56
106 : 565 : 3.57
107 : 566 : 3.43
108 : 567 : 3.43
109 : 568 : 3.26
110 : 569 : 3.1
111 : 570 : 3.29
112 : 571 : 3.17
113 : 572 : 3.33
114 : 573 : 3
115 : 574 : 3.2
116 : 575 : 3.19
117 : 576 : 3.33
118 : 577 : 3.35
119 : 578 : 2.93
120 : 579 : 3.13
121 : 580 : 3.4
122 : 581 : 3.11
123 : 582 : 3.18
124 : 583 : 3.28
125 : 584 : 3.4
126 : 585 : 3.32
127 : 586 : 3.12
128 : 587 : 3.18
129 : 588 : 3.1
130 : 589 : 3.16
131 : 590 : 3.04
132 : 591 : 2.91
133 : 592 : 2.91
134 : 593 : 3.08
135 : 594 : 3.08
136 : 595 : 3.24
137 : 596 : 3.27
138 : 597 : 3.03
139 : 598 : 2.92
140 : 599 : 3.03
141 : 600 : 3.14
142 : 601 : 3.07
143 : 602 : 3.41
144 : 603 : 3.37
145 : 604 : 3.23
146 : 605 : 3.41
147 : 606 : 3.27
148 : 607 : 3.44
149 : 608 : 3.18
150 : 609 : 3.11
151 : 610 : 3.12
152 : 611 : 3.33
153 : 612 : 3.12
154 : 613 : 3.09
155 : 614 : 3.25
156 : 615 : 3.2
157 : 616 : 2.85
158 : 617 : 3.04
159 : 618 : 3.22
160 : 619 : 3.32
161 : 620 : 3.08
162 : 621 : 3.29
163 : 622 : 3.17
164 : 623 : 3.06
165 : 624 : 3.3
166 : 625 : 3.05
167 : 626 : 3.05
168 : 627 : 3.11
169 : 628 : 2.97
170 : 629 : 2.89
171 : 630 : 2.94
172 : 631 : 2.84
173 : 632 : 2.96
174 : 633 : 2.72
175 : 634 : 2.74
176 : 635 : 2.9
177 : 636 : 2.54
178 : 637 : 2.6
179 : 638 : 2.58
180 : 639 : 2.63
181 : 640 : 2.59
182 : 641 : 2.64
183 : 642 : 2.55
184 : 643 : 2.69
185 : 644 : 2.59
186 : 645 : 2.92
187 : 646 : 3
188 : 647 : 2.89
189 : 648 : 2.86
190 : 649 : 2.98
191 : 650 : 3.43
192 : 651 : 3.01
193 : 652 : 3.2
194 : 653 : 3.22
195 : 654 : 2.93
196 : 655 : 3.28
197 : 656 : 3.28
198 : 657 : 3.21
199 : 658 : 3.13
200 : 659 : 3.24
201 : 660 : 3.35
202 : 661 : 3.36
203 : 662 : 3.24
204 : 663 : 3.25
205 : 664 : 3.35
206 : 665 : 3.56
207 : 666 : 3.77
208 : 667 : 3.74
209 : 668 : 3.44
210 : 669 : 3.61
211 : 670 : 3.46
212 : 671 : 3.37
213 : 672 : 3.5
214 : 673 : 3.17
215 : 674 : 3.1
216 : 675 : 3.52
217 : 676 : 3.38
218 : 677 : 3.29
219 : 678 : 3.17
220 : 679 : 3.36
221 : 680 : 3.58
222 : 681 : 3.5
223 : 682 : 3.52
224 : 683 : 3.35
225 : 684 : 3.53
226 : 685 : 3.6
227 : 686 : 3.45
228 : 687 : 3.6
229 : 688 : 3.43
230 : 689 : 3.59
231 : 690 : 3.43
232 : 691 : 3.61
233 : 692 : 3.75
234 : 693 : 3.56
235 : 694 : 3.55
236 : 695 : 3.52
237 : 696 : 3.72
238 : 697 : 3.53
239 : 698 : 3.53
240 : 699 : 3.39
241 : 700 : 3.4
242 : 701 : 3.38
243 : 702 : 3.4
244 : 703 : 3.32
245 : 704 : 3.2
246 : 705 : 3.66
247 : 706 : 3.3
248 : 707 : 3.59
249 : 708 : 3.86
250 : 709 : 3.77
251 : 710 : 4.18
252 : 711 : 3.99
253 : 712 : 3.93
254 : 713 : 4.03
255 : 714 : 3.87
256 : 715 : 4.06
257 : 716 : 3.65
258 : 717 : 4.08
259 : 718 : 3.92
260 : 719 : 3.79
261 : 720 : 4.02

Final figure 5.58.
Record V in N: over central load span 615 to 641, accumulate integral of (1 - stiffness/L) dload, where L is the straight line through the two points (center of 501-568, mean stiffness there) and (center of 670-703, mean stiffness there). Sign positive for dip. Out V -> 3.3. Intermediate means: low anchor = 3.2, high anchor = 3.46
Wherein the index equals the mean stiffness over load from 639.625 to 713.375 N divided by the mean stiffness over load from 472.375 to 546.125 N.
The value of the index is 1.08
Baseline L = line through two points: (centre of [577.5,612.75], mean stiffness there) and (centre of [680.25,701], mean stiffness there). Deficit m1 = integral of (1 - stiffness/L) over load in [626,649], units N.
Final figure 3.72 N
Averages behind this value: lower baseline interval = 3.17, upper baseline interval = 3.53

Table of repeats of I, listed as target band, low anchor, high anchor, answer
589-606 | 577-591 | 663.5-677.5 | 0.4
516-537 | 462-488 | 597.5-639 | -1.7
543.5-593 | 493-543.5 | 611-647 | -2.1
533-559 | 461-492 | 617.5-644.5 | -2.2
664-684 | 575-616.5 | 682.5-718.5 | 0.4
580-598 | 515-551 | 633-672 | 0.1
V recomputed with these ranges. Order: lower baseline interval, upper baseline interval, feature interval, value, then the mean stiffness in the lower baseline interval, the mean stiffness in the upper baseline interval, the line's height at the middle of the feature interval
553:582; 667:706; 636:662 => 3.3 N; 3.23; 3.46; 3.39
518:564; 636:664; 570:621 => -1.2 N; 3.22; 2.99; 3.1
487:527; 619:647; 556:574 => -1.6 N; 3.11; 2.88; 3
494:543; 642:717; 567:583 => 0.3 N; 3.17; 3.42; 3.26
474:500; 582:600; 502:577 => -3.1 N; 3.03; 3.12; 3.08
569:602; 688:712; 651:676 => 0.8 N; 3.16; 3.58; 3.44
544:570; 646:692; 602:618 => 0.4 N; 3.22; 3.35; 3.28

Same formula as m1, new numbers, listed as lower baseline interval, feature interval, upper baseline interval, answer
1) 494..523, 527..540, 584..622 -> -0.99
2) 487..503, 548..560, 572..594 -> -0.02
